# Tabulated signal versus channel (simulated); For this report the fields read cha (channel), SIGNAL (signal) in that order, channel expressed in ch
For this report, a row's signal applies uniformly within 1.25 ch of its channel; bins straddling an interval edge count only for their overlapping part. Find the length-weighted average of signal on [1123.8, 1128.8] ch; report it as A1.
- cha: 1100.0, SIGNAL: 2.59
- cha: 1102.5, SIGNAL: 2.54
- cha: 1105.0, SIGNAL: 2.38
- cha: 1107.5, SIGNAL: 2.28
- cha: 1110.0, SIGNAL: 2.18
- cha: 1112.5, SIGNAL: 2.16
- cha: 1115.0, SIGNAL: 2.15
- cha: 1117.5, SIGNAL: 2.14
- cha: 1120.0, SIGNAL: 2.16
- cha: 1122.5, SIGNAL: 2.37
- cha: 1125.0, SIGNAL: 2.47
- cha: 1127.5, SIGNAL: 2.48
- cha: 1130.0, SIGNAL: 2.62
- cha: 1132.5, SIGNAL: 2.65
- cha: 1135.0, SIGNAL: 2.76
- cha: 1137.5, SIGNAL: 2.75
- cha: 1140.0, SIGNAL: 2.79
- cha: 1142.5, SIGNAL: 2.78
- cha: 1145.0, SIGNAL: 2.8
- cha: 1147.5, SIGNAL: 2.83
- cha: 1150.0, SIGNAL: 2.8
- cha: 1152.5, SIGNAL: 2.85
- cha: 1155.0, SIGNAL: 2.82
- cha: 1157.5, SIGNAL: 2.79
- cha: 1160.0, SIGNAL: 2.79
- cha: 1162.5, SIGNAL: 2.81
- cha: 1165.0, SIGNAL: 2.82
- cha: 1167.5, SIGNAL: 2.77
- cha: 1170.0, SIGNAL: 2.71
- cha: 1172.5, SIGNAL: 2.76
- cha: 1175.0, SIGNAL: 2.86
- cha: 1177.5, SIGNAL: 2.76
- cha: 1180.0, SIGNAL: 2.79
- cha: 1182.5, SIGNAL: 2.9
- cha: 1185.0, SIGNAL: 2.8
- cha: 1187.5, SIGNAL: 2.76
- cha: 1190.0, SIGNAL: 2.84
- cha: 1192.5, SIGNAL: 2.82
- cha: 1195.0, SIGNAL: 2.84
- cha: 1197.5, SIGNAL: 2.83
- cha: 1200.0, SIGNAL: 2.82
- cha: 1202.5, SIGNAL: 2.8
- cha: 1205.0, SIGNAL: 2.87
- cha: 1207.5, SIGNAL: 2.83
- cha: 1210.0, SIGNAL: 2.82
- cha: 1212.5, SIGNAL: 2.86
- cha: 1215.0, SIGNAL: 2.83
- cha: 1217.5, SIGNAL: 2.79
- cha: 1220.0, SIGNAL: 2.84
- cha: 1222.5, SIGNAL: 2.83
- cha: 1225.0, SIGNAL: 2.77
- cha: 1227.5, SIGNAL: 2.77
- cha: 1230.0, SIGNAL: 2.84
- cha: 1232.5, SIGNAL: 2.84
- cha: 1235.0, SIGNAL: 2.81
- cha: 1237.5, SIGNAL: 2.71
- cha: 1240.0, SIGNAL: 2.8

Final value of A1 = 2.48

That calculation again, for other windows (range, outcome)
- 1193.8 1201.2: 2.83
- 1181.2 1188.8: 2.82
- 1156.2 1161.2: 2.79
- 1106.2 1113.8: 2.21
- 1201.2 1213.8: 2.84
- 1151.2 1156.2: 2.83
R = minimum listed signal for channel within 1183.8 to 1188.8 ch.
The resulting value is 2.76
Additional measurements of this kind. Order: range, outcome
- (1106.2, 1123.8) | 2.14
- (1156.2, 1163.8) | 2.79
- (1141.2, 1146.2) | 2.78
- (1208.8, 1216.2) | 2.82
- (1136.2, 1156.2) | 2.75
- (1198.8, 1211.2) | 2.8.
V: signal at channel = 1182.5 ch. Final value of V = 2.9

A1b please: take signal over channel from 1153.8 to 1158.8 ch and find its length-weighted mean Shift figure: 2.8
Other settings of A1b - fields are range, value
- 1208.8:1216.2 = 2.84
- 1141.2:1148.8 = 2.8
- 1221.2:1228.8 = 2.79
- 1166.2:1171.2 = 2.74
